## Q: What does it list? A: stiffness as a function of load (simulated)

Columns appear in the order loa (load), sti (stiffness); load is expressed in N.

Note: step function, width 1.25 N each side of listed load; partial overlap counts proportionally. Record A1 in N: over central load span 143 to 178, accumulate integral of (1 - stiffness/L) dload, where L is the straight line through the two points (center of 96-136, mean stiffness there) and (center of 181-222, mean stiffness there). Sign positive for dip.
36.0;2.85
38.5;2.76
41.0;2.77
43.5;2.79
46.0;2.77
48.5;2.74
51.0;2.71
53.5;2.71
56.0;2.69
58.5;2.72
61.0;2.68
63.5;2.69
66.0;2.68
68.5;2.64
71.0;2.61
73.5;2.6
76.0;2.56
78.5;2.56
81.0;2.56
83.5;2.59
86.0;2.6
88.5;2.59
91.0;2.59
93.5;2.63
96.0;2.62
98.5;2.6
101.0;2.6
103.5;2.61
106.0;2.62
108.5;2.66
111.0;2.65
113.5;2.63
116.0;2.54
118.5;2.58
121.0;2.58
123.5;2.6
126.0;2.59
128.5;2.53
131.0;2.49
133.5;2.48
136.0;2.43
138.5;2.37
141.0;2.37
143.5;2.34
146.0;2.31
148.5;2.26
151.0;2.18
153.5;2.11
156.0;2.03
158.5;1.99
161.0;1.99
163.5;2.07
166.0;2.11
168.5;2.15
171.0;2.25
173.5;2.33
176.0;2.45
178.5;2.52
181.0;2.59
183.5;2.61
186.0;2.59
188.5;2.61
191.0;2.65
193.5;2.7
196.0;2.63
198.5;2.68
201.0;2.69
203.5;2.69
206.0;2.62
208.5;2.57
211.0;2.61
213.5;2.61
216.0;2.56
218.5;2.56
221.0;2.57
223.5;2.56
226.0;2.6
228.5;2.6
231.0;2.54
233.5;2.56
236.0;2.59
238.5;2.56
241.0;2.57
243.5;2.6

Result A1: 5.6 N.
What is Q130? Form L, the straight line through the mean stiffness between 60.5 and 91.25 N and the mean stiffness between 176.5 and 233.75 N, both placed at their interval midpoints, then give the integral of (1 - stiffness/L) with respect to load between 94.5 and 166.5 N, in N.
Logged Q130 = 5.31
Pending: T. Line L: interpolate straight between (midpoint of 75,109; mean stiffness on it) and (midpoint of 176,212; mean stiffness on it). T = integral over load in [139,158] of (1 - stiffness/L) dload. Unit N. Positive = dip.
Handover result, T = 2.8 N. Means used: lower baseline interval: 2.6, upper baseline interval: 2.62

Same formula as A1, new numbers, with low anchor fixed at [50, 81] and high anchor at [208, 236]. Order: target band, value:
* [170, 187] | 0.8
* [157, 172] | 3.0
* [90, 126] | 0.3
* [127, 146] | 1.4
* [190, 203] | -0.4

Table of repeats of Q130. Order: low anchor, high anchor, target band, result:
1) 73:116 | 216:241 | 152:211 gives 3.65 N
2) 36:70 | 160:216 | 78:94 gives 0.47 N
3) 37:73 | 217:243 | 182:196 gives -0.15 N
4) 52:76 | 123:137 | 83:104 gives -0.04 N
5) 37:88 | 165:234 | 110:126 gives 0.15 N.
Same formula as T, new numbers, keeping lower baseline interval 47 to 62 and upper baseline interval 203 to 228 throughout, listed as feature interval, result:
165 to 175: 1.5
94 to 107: 0.3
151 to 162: 2.5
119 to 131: 0.4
